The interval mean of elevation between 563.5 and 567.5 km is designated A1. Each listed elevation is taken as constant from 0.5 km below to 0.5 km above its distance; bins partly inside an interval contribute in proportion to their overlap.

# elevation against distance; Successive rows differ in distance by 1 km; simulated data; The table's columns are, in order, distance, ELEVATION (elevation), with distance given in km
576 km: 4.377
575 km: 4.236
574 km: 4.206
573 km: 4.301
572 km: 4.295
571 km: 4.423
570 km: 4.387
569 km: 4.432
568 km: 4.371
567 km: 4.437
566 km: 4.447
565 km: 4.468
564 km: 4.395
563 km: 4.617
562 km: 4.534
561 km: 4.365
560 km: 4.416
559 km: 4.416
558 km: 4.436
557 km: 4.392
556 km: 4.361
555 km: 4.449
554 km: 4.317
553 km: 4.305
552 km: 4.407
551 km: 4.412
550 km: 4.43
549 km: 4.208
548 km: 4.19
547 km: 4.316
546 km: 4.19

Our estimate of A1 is 4.44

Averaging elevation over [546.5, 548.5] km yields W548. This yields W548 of 4.25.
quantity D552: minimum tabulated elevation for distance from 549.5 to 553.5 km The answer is 4.305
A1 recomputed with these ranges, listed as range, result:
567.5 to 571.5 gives 4.4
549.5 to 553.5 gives 4.39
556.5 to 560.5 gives 4.42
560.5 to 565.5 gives 4.48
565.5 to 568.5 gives 4.42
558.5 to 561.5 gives 4.4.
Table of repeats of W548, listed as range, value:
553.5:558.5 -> 4.39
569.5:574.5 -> 4.32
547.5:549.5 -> 4.2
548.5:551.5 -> 4.35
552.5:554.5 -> 4.31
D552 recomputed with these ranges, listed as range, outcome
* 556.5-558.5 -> 4.392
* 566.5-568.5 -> 4.371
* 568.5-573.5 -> 4.295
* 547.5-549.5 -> 4.19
